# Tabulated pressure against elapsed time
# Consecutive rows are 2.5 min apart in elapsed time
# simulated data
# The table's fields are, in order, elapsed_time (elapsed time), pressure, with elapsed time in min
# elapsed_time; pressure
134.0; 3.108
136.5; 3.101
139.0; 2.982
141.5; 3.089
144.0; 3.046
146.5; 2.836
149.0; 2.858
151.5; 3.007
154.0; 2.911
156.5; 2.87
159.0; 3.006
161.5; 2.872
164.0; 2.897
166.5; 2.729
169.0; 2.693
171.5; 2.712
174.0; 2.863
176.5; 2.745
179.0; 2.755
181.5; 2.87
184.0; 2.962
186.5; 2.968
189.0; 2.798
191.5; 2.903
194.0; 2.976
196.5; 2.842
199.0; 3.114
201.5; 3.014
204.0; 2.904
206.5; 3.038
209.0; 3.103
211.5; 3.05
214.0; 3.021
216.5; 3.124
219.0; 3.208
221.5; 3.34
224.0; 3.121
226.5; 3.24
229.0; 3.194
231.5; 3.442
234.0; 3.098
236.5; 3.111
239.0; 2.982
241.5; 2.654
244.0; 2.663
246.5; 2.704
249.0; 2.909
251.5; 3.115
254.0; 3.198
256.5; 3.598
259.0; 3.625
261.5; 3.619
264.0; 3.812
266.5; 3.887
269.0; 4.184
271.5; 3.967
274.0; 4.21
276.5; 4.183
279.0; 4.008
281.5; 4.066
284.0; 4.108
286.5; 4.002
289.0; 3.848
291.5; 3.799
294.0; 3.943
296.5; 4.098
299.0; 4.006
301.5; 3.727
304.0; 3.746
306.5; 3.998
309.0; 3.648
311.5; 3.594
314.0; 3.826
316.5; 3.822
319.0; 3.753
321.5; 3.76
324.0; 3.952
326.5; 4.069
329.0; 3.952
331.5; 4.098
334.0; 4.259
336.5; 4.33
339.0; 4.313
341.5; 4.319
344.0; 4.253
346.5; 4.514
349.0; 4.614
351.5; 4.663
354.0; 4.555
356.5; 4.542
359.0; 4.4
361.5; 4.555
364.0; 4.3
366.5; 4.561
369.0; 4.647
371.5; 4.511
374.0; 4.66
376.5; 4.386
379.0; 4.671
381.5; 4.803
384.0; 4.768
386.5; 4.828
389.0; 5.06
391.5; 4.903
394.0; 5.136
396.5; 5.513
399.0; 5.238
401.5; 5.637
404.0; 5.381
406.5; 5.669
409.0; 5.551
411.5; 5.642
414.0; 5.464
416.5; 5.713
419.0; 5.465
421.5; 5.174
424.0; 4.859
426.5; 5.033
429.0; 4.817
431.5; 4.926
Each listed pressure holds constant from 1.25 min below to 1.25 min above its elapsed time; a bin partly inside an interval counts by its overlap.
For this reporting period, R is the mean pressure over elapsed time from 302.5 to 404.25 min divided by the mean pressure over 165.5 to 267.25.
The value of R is 1.45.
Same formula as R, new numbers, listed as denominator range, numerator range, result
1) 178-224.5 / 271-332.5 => 1.31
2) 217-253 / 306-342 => 1.30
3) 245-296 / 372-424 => 1.38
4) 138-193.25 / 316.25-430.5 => 1.64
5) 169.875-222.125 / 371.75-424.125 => 1.74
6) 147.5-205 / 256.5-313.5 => 1.36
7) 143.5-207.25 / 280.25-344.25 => 1.37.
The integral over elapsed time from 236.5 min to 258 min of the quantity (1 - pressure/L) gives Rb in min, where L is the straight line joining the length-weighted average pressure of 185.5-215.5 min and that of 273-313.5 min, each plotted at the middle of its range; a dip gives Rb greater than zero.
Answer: 2.9 min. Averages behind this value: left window 2.98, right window 3.93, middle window 2.99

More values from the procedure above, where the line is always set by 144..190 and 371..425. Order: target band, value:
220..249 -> 3.9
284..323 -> 3.3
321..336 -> 1.4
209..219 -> 0.7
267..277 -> -0.6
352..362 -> 0.5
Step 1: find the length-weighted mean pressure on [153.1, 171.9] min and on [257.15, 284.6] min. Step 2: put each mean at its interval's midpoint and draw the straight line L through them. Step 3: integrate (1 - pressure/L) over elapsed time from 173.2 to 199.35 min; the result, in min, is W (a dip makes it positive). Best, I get 1.71 min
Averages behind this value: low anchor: 2.84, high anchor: 3.96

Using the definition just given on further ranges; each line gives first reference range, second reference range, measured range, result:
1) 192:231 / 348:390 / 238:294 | 0.35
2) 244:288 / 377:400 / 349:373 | 0.76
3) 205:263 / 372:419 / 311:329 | 1.60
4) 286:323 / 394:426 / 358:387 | 1.62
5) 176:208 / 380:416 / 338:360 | 1.12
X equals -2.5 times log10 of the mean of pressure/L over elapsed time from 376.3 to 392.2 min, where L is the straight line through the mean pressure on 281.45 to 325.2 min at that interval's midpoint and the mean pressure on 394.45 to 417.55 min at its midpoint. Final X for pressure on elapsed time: 0.082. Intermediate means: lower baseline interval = 3.87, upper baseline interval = 5.52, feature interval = 4.8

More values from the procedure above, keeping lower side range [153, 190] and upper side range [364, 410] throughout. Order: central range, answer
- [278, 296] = 0.00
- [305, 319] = 0.12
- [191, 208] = 0.05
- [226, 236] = 0.06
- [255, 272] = -0.01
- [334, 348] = 0.04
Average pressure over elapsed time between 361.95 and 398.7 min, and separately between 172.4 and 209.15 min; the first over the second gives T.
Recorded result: 1.64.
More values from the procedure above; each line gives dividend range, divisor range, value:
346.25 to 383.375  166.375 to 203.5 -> 1.59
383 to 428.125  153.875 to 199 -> 1.85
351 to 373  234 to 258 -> 1.51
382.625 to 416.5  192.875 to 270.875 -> 1.66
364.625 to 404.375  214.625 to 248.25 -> 1.60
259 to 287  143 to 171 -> 1.39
